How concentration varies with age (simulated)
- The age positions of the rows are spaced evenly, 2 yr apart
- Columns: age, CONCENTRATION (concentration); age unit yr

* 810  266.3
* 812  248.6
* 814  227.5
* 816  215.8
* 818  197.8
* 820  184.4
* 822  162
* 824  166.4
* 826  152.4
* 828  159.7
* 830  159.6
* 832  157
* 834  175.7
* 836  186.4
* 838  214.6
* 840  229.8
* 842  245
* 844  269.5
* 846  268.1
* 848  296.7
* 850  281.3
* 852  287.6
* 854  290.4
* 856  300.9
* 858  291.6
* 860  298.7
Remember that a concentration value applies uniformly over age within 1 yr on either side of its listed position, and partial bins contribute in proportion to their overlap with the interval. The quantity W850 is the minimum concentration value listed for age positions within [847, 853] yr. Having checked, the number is 281.3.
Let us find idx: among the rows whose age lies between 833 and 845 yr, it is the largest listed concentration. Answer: 269.5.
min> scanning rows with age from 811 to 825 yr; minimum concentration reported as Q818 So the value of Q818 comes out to 162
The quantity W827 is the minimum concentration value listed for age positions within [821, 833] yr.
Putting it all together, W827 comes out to 152.4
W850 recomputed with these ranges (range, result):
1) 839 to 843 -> 229.8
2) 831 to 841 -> 157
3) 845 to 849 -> 268.1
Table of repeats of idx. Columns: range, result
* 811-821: 248.6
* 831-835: 175.7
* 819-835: 184.4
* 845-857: 300.9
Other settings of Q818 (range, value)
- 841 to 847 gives 245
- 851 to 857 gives 287.6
